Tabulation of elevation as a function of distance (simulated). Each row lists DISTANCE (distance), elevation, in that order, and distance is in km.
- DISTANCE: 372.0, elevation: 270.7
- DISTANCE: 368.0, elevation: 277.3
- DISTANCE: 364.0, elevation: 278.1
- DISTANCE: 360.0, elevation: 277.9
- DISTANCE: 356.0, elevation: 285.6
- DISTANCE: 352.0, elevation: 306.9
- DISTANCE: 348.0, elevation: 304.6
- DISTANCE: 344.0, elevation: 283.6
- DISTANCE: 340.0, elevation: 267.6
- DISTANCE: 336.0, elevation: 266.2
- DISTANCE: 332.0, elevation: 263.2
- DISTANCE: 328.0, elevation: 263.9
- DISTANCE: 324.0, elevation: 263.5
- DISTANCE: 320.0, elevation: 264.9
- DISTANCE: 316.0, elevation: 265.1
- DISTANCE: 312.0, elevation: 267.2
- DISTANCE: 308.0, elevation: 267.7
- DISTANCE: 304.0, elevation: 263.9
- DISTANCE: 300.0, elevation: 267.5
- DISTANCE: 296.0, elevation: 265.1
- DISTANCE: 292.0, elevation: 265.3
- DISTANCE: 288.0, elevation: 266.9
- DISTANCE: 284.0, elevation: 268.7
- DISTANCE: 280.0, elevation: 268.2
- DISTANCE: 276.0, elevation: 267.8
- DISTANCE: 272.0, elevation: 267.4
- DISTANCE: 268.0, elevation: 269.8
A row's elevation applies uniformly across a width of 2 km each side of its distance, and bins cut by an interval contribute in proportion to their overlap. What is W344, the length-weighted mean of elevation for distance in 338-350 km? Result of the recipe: 285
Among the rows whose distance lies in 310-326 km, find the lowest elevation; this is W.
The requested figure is 263.5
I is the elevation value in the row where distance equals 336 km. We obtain 266.2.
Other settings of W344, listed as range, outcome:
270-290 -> 268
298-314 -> 267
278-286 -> 268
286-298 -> 266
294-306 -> 266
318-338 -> 264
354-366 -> 281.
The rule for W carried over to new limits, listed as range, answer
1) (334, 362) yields 266.2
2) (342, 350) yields 283.6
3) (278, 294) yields 265.3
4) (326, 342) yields 263.2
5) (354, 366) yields 277.9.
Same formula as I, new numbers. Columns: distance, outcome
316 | 265.1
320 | 264.9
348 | 304.6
